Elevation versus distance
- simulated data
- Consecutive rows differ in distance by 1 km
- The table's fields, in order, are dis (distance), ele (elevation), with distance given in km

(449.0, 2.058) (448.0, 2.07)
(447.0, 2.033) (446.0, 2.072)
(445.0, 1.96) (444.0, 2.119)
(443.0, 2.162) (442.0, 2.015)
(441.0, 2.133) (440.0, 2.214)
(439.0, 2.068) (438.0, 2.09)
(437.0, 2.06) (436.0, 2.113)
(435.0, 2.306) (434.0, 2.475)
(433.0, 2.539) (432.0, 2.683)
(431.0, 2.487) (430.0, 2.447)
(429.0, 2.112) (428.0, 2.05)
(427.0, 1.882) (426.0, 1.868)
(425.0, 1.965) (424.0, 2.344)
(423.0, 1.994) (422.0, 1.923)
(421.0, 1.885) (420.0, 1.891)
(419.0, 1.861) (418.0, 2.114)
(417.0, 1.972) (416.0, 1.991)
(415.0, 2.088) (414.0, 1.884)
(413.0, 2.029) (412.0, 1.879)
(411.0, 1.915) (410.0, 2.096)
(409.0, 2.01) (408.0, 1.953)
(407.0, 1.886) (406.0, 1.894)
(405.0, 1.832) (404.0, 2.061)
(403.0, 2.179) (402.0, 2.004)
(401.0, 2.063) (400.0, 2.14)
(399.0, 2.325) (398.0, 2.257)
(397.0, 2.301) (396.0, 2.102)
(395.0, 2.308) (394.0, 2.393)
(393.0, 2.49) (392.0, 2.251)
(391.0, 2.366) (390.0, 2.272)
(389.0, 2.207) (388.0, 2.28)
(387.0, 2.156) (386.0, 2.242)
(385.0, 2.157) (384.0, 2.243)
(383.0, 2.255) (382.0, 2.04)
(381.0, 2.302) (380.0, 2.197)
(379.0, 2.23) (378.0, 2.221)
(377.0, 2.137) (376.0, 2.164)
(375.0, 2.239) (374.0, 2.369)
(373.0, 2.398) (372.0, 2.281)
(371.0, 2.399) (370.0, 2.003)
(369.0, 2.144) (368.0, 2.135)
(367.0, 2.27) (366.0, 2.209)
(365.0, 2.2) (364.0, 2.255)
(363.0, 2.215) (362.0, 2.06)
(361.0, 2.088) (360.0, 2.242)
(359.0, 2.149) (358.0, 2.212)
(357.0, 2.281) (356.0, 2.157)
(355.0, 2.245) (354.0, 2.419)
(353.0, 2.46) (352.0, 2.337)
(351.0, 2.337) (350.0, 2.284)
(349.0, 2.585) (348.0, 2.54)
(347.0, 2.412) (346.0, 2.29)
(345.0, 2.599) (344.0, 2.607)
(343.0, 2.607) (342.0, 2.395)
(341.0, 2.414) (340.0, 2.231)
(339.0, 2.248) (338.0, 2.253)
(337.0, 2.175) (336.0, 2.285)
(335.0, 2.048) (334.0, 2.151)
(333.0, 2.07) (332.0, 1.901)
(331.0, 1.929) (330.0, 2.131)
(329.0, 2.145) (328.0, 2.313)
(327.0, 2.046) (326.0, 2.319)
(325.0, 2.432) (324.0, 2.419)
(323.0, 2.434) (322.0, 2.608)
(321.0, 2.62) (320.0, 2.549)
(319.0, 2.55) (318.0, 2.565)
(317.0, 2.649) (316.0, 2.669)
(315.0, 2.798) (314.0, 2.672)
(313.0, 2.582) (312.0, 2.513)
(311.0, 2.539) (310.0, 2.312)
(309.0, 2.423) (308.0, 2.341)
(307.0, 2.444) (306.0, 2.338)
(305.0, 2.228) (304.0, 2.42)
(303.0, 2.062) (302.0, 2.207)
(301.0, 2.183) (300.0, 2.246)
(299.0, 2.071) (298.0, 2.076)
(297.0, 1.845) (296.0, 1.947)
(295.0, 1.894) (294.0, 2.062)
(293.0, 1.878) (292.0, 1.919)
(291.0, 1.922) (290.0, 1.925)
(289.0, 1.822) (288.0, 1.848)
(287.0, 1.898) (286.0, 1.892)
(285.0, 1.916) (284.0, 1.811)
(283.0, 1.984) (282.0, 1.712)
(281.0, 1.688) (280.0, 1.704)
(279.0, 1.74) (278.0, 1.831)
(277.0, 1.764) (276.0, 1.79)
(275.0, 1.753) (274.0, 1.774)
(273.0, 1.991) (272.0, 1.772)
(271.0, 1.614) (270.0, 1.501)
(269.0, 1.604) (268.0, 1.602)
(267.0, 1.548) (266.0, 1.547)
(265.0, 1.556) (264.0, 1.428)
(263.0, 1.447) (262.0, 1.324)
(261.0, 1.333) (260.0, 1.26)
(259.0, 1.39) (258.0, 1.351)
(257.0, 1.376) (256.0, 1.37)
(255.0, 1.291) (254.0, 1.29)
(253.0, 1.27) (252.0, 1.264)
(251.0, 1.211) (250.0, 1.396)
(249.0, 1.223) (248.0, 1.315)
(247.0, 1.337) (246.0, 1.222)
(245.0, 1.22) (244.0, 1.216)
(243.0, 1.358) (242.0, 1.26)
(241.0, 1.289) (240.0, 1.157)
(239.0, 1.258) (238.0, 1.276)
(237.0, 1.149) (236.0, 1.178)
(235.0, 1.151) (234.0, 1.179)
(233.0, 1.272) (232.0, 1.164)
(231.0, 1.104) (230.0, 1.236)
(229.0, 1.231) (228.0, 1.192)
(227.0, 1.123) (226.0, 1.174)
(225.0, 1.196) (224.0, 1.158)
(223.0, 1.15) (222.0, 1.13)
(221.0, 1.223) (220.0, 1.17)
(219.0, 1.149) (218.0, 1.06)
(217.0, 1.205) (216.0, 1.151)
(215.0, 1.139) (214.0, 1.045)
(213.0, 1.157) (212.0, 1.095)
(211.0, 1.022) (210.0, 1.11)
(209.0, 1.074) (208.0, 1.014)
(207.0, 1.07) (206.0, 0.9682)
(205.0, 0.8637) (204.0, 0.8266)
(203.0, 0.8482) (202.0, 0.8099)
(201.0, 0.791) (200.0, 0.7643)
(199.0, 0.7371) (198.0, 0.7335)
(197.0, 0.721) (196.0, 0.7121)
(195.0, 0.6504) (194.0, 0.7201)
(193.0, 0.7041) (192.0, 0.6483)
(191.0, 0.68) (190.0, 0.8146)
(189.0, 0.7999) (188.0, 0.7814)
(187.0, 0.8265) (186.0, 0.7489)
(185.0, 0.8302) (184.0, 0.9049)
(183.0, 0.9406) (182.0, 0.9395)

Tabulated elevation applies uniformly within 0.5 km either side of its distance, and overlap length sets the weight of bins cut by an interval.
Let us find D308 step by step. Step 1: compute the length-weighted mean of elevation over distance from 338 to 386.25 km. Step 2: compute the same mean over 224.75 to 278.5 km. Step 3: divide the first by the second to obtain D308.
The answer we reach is 1.7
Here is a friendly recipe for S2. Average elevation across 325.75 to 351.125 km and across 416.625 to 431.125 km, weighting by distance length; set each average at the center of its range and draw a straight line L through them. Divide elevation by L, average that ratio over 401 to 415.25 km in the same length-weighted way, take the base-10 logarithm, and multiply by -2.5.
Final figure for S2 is 0.06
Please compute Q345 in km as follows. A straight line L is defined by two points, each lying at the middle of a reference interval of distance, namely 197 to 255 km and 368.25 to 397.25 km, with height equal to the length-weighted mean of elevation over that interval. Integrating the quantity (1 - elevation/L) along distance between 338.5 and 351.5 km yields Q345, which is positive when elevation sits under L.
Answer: -2.97 km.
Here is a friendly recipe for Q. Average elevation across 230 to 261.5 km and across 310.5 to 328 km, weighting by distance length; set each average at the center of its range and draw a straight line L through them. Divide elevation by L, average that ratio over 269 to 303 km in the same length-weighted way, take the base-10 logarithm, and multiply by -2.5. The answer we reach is 0.04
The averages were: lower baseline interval 1.26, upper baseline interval 2.52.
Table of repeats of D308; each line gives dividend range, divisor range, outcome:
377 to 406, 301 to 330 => 0.91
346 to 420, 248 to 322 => 1.15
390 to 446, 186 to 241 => 2.10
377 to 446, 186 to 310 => 1.52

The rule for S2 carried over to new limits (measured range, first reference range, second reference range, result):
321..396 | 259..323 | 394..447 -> -0.108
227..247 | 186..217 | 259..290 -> 0.044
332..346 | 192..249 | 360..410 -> -0.220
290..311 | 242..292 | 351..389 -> -0.203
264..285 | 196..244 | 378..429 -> -0.228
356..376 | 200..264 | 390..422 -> -0.183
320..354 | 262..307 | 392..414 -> -0.183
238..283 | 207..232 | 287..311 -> 0.124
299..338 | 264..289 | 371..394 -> -0.206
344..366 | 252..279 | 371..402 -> -0.126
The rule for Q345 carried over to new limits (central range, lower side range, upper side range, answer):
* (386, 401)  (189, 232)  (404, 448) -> -2.8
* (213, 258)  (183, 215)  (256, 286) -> 0.8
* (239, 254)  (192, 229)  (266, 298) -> 1.4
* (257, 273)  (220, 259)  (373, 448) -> -1.4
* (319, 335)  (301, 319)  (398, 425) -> 0.7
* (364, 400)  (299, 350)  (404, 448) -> -0.7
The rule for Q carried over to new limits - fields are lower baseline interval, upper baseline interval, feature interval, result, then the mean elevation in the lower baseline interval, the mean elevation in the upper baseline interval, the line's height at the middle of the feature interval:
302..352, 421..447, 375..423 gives 0.06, 2.38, 2.16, 2.23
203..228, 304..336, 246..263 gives 0.19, 1.09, 2.38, 1.57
